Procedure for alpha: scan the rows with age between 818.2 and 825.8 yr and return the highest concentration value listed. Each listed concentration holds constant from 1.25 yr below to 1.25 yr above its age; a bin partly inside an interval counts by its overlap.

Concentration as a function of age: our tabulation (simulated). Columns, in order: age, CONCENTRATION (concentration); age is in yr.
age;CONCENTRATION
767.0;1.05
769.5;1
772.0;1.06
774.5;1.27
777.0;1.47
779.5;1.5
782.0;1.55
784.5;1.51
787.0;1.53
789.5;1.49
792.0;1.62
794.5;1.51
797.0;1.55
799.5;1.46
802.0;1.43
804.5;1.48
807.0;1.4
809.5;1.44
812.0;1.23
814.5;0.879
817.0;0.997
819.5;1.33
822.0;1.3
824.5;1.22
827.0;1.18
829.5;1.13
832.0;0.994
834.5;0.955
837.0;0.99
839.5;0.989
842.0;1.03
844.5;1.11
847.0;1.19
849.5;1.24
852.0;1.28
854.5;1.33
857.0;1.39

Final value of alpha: 1.33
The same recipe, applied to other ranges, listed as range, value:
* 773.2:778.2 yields 1.47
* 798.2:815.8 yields 1.48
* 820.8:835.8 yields 1.3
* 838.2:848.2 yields 1.19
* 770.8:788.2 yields 1.55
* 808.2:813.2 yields 1.44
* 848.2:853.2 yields 1.28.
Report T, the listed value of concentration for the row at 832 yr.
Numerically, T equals 0.994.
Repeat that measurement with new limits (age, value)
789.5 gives 1.49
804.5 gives 1.48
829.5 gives 1.13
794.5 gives 1.51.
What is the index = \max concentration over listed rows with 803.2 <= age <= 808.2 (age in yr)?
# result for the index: 1.48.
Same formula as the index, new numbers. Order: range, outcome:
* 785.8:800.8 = 1.62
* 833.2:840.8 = 0.99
